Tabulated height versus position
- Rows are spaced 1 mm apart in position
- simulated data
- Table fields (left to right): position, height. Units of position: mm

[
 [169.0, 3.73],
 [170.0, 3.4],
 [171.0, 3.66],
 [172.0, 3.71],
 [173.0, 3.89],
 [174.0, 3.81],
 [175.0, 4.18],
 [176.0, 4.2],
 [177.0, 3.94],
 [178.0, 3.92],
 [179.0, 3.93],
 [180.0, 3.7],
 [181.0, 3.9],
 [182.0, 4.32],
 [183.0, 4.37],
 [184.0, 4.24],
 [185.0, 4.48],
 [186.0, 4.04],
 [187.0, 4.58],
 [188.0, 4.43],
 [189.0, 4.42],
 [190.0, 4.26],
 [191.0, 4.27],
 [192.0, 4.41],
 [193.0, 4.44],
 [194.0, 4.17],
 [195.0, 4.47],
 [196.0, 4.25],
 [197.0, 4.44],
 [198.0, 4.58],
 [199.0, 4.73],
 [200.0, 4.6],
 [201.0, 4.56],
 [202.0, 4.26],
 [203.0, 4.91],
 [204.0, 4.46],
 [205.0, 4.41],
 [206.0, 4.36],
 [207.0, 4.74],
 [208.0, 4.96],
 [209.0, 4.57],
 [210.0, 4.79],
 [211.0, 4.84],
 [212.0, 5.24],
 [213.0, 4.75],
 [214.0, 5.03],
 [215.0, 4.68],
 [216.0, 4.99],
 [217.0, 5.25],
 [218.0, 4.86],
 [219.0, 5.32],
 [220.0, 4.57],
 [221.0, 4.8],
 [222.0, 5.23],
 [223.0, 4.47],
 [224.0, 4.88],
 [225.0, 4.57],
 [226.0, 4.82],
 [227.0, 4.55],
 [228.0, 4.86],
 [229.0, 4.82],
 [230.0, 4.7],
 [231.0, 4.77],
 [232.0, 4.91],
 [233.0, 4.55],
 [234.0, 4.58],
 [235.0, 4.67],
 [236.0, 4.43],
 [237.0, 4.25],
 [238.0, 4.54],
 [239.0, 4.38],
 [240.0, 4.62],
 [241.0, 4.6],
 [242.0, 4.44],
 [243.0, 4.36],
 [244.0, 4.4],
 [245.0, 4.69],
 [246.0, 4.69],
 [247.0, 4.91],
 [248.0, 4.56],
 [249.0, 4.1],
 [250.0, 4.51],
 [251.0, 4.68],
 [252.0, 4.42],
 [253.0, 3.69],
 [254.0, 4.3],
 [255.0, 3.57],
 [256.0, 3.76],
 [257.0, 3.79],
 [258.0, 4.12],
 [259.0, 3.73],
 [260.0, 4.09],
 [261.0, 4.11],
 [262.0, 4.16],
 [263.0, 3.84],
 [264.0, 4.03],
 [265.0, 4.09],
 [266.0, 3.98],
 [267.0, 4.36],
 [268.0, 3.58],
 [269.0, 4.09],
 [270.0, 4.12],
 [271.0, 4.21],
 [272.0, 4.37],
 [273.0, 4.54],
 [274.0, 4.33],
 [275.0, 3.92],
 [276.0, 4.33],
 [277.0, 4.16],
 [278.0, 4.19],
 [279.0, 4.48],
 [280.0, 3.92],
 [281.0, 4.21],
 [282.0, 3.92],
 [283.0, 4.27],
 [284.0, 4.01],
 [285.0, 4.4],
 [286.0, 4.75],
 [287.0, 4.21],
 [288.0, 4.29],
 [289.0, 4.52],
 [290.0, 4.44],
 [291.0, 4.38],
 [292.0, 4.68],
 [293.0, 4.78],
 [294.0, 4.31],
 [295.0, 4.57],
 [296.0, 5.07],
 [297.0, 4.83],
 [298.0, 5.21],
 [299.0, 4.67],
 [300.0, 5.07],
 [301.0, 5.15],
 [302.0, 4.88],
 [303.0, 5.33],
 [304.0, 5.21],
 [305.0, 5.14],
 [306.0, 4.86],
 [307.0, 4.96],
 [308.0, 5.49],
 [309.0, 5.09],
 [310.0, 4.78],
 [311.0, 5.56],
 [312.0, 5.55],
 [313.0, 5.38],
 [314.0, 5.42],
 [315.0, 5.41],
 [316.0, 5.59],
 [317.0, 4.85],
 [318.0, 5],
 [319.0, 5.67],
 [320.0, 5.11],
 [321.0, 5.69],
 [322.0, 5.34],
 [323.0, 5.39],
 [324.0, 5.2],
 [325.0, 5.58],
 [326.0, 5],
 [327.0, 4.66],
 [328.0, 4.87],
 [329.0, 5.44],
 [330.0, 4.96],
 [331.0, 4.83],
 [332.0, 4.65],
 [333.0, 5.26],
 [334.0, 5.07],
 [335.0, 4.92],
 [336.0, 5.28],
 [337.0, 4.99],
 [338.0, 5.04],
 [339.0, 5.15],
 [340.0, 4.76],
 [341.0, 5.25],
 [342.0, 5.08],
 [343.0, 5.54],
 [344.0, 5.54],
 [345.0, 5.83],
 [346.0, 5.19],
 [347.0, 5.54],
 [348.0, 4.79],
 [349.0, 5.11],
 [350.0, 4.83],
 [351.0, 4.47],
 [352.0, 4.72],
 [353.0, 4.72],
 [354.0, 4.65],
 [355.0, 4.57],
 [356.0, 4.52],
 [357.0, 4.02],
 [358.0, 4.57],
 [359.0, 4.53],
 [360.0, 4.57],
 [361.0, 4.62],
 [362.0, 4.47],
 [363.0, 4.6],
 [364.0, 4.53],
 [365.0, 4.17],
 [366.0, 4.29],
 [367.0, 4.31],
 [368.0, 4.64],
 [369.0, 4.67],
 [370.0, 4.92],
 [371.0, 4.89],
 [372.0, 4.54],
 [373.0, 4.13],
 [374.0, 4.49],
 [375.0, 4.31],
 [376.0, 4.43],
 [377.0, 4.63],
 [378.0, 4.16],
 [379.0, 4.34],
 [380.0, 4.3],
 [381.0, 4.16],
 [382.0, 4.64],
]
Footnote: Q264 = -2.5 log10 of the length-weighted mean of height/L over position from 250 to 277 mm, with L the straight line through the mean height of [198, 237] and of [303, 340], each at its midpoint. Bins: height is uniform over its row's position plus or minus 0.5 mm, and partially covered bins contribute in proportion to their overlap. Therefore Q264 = 0.202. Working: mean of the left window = 4.74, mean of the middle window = 4.09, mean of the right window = 5.17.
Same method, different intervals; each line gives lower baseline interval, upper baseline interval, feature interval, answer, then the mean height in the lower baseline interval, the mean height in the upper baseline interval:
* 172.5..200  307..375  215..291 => 0.04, 4.24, 4.95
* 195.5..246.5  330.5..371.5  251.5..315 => 0.07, 4.68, 4.83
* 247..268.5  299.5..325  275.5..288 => 0.09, 4.09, 5.25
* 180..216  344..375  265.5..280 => 0.10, 4.51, 4.67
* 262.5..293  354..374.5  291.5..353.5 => -0.17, 4.23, 4.51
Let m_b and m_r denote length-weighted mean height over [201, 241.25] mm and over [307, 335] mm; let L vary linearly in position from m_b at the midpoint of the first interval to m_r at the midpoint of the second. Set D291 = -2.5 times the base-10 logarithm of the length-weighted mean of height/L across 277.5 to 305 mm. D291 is 0.11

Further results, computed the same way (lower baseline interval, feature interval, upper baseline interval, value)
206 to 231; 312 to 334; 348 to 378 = -0.13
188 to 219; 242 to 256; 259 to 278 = -0.02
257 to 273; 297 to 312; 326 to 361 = -0.14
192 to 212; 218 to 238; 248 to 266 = -0.09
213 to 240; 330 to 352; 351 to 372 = -0.12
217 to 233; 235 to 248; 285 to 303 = 0.06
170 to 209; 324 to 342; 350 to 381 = -0.14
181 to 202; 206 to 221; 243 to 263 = -0.13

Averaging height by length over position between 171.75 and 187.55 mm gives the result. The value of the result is 4.08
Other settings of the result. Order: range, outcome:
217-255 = 4.6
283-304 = 4.68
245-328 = 4.61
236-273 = 4.23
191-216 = 4.61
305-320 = 5.25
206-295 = 4.45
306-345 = 5.2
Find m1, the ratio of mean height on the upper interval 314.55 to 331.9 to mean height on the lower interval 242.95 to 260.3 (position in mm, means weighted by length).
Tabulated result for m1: 1.2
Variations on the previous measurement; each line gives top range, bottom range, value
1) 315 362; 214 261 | 1.11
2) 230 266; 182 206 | 0.98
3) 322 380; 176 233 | 1.05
